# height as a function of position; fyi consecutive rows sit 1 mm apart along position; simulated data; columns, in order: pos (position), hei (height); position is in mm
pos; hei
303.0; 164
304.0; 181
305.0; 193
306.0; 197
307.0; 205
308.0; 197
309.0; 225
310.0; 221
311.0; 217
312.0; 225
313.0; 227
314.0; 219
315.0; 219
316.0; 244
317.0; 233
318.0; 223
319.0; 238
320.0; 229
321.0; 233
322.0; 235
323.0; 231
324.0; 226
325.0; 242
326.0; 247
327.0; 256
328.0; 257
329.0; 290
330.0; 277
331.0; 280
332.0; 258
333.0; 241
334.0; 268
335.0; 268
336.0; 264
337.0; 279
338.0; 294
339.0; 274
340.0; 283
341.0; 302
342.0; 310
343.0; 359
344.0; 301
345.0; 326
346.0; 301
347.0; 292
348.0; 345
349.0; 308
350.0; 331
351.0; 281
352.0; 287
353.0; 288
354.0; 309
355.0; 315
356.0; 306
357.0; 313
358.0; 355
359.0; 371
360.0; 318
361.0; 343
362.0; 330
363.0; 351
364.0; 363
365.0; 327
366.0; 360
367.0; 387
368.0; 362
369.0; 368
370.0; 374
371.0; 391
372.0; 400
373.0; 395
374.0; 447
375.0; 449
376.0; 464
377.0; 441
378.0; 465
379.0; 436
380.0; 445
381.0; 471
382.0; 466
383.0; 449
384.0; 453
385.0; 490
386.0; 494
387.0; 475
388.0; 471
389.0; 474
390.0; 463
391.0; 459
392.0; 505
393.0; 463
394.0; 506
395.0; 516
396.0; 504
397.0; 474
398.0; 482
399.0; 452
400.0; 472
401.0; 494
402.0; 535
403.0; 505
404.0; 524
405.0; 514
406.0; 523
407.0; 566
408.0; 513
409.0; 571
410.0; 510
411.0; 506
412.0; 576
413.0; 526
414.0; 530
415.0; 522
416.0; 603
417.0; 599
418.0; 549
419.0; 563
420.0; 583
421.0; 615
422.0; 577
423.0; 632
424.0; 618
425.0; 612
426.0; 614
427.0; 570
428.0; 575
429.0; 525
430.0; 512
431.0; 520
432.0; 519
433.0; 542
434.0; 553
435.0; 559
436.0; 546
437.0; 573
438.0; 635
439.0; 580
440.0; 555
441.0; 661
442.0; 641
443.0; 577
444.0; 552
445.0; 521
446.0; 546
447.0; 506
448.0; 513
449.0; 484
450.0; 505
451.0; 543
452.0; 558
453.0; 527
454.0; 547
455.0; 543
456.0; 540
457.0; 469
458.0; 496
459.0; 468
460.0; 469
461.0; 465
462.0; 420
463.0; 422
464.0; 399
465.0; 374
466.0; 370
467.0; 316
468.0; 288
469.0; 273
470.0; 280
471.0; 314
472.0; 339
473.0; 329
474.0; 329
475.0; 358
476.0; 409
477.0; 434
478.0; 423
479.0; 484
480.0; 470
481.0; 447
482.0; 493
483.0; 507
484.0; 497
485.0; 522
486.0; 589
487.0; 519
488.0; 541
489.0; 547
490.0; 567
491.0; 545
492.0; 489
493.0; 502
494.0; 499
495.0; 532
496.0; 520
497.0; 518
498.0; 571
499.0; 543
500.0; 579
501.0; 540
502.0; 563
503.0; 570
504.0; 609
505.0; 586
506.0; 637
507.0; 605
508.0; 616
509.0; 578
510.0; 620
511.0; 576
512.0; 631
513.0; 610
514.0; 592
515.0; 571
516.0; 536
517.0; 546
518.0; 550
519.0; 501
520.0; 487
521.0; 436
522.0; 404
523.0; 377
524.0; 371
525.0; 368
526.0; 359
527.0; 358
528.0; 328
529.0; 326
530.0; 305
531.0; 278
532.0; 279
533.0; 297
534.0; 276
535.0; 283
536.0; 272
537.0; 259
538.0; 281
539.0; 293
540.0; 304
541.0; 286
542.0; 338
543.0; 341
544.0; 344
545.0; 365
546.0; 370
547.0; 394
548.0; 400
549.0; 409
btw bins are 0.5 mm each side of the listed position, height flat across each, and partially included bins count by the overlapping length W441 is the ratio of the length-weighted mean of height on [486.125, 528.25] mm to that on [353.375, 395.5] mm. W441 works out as 1.3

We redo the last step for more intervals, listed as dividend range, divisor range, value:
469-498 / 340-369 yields 1.42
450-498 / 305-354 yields 1.76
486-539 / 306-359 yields 1.78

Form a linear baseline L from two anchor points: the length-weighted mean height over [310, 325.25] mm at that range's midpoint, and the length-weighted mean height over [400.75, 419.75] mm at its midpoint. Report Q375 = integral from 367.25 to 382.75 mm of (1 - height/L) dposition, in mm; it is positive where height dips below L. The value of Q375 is -0.10 mm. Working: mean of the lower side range 229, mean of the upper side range 540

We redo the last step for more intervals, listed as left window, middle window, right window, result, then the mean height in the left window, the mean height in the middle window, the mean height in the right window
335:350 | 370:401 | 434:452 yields -3.7 mm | 302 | 461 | 558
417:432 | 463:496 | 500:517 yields 8.2 mm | 575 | 438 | 588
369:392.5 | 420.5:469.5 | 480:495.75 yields -3.0 mm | 449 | 519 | 518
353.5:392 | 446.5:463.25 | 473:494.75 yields -1.4 mm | 405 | 500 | 481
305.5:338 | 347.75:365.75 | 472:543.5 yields -2.7 mm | 241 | 325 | 460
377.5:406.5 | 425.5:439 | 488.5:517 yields -1.2 mm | 482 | 558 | 566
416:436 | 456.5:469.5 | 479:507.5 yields 3.5 mm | 571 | 402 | 539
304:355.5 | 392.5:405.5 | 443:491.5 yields -4.8 mm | 261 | 495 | 461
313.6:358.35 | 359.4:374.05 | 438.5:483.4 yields -2.0 mm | 276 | 365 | 461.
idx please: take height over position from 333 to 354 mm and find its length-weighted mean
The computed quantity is 297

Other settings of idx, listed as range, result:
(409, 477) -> 505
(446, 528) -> 486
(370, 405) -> 468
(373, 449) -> 525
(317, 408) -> 370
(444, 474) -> 442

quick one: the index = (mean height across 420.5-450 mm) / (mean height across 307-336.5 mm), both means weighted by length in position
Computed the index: 2.35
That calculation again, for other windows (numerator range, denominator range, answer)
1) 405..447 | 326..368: 1.84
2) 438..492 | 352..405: 1.12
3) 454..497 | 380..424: 0.87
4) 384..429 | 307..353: 2.01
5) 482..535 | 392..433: 0.92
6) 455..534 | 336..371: 1.44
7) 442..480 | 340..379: 1.27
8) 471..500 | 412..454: 0.86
